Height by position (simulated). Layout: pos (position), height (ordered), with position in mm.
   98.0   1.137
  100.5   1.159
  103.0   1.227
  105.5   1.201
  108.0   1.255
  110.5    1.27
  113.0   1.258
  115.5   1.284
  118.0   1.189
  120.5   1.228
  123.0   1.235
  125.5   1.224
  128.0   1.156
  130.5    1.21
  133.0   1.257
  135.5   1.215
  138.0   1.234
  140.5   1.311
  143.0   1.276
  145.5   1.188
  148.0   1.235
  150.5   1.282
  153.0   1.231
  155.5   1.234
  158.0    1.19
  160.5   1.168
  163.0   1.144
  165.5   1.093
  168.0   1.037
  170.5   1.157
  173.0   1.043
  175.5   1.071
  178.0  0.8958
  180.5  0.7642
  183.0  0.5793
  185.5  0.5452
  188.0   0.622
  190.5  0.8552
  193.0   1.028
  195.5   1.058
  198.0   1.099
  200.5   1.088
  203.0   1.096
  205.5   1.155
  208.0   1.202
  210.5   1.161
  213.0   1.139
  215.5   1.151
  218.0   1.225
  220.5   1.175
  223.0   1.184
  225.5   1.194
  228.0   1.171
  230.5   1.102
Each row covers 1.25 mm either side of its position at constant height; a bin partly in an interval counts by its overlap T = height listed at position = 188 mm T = 0.622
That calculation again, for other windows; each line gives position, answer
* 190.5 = 0.8552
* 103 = 1.227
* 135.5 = 1.215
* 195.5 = 1.058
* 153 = 1.231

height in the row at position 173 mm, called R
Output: 1.043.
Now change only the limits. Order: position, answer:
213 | 1.139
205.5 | 1.155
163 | 1.144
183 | 0.5793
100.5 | 1.159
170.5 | 1.157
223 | 1.184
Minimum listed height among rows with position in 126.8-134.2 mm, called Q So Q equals 1.156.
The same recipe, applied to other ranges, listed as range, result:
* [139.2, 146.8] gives 1.188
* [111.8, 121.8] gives 1.189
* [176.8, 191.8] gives 0.5452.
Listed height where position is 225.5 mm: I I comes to 1.194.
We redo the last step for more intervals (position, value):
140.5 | 1.311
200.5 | 1.088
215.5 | 1.151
